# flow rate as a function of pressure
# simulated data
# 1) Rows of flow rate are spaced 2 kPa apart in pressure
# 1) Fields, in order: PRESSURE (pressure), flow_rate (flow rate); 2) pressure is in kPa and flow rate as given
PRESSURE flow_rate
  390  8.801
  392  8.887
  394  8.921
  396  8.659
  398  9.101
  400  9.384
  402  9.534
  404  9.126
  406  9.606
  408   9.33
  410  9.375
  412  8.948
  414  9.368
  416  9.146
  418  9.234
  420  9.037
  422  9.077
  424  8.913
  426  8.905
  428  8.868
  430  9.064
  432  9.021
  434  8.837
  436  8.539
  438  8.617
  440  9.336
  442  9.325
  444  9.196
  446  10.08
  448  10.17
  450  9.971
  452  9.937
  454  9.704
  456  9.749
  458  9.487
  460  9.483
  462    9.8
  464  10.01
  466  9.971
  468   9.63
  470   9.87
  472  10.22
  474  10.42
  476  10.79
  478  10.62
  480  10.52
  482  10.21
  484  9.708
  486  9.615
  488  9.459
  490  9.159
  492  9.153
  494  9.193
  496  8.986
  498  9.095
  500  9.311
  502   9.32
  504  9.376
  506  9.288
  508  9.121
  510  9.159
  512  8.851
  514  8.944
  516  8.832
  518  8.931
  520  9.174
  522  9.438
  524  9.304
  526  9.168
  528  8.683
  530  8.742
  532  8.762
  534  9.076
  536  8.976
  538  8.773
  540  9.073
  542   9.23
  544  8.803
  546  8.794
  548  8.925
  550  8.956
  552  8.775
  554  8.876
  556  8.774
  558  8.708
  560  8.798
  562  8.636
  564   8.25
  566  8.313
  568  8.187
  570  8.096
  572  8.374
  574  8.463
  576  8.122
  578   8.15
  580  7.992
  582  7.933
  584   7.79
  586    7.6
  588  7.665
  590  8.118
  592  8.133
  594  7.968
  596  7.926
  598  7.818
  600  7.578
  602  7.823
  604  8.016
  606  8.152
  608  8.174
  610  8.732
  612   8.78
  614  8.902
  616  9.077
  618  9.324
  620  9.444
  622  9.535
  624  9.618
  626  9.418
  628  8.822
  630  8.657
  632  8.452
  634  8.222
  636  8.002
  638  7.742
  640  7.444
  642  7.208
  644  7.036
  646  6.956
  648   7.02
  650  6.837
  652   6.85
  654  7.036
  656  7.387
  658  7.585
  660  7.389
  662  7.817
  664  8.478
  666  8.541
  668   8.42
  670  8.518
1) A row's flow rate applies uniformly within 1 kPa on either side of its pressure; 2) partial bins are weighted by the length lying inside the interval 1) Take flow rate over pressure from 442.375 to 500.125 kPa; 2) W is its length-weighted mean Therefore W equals 9.78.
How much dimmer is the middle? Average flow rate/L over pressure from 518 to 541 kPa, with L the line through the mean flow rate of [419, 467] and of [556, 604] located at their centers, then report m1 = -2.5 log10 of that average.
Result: -0.05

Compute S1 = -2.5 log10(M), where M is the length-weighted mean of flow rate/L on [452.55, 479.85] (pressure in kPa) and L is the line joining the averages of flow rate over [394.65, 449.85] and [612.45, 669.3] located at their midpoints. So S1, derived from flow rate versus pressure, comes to -0.12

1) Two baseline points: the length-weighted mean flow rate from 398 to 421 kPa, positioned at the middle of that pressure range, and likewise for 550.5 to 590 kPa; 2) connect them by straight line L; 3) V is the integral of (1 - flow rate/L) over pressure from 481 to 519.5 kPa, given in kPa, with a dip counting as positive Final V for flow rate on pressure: -2.3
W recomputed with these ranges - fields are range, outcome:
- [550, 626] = 8.42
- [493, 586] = 8.78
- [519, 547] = 9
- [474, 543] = 9.31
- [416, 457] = 9.28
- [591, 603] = 7.87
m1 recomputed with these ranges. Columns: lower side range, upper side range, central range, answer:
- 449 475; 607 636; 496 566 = 0.058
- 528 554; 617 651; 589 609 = 0.067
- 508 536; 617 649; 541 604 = 0.050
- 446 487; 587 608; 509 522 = 0.024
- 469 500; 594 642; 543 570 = 0.052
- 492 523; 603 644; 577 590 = 0.114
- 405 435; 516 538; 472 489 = -0.126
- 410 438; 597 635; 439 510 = -0.091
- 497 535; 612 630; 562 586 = 0.126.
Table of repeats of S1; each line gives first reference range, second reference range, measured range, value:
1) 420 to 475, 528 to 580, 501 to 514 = -0.018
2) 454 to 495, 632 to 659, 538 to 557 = -0.014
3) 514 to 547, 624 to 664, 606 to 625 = -0.123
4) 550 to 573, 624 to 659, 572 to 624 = -0.019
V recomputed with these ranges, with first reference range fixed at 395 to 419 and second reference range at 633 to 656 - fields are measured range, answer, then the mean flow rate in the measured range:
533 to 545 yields -1.2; 8.99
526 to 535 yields -0.7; 8.85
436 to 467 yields -2.6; 9.62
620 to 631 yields -2.6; 9.23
